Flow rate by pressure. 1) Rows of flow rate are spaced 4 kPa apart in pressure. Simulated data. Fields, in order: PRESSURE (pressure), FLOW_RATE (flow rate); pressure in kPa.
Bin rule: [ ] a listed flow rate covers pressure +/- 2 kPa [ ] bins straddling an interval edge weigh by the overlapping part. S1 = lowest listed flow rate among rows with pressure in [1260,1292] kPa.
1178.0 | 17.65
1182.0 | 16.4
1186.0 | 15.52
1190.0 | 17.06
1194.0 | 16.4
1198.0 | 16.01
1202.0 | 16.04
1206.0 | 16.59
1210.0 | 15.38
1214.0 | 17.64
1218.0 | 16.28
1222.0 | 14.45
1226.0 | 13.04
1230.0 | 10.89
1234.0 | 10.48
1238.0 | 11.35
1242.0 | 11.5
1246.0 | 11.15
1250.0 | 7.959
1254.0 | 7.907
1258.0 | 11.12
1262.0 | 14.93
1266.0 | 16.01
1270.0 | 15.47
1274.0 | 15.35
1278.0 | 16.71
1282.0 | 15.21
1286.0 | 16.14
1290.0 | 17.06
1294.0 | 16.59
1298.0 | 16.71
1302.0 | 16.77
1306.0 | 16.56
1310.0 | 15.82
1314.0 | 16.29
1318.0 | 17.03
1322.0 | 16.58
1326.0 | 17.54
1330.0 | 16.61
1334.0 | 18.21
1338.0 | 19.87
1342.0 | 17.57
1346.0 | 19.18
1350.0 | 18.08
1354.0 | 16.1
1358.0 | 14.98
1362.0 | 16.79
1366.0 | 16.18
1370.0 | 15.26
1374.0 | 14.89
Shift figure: 14.93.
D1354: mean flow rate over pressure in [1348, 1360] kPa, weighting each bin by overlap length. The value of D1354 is 16.4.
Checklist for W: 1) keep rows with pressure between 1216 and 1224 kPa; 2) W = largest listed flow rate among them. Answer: 16.28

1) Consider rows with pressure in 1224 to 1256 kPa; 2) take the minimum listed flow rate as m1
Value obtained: 7.907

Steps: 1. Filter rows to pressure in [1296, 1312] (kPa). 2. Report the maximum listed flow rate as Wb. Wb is 16.77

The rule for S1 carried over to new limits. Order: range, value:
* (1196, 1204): 16.01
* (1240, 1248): 11.15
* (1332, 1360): 14.98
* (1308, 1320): 15.82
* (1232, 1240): 10.48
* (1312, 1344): 16.29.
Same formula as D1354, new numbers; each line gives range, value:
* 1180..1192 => 16.3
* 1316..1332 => 16.9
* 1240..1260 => 9.93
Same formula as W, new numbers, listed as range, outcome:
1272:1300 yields 17.06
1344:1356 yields 19.18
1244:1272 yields 16.01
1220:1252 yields 14.45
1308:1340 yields 19.87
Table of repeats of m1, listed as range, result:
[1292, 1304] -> 16.59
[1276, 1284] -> 15.21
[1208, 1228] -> 13.04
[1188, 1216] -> 15.38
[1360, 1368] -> 16.18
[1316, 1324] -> 16.58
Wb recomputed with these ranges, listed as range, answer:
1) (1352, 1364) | 16.79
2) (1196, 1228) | 17.64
